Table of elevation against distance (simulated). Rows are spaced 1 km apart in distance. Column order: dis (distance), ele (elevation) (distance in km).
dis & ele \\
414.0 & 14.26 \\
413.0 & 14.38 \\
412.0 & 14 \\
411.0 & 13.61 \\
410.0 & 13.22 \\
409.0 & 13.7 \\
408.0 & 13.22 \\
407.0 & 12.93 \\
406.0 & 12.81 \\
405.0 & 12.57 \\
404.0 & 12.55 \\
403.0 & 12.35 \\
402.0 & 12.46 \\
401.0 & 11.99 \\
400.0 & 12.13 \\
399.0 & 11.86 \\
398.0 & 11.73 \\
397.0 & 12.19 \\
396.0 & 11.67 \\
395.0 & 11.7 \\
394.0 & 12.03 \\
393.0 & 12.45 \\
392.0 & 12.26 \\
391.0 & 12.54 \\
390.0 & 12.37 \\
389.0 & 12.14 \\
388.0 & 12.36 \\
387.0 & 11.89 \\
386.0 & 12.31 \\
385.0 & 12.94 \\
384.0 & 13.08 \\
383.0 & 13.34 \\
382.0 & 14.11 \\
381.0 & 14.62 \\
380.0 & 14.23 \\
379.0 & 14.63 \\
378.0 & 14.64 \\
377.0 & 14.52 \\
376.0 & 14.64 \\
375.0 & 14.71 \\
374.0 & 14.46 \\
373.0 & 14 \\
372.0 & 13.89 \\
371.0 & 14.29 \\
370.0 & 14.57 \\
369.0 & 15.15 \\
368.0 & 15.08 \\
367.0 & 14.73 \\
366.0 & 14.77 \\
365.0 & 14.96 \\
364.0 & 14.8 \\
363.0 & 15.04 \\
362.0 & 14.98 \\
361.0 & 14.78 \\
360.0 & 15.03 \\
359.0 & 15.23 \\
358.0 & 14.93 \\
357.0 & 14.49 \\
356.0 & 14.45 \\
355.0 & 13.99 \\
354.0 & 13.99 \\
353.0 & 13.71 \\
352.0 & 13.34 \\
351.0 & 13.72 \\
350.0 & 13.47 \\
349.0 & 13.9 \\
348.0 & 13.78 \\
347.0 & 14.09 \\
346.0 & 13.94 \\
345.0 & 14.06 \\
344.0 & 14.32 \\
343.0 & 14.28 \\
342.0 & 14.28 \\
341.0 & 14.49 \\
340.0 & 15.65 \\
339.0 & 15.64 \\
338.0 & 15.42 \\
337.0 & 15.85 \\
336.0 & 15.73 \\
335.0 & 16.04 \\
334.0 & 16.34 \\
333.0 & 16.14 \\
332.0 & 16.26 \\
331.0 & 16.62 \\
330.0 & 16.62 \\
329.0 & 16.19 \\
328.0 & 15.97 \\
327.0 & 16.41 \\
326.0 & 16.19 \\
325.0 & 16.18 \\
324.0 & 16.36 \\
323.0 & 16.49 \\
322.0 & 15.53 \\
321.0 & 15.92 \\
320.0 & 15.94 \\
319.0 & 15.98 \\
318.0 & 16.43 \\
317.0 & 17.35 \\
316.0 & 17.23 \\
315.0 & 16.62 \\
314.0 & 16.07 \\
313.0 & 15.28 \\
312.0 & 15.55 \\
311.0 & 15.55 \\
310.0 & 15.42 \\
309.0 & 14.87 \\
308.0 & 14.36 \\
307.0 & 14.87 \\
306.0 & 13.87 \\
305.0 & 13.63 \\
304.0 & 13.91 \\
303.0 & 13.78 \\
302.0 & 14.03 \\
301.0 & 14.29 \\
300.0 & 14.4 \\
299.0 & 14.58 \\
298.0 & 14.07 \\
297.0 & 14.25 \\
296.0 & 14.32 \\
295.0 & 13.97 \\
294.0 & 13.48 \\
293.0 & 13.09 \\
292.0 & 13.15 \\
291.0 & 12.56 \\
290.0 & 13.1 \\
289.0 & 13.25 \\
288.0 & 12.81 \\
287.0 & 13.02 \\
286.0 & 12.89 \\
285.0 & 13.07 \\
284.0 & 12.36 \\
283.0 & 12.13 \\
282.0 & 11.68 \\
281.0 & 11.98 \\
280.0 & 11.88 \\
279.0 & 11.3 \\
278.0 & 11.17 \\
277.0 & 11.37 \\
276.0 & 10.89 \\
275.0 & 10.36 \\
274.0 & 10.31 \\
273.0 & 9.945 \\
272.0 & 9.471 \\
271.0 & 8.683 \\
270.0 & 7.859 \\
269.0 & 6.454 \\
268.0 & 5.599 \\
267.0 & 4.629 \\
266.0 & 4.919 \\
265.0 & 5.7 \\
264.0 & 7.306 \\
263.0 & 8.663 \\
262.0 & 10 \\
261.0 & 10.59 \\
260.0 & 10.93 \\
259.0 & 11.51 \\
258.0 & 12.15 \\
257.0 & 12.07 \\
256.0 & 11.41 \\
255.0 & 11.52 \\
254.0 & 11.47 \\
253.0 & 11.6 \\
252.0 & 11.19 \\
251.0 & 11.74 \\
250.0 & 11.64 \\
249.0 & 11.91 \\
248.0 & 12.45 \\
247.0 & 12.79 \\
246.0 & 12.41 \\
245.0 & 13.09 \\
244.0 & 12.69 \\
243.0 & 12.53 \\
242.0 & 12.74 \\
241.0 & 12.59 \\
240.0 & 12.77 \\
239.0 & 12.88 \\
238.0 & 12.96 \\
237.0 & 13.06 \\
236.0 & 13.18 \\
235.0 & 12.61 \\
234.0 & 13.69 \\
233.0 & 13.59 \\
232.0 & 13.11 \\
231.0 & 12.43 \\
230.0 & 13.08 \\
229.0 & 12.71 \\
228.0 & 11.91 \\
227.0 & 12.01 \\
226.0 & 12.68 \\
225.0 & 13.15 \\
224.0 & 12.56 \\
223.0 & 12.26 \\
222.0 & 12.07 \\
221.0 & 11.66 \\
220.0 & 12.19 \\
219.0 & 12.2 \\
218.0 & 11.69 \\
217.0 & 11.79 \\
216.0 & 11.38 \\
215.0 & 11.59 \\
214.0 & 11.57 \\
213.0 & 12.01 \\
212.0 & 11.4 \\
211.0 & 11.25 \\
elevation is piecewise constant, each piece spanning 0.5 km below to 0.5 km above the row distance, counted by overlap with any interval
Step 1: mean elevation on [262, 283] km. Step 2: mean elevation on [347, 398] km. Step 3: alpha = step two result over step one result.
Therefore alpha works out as 1.52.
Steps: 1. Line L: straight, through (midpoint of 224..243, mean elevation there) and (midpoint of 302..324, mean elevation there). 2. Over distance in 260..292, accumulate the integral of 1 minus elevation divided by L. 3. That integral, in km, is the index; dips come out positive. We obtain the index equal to 9.03 km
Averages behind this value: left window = 12.8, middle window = 10.2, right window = 15.4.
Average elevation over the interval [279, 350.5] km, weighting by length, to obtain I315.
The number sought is 14.7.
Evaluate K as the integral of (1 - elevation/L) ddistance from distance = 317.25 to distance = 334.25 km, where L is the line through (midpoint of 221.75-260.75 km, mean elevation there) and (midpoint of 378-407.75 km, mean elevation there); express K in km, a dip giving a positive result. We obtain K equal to -5.00 km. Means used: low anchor 12.4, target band 16.2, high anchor 12.7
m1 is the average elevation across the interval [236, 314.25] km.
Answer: 12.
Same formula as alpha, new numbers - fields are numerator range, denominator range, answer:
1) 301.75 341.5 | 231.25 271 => 1.42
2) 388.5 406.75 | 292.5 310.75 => 0.86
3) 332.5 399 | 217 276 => 1.25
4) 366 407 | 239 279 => 1.26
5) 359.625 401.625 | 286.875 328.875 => 0.91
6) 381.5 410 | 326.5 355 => 0.83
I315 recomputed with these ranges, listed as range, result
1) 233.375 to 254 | 12.5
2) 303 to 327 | 15.6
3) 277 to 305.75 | 13.1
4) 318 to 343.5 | 15.9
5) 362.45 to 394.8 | 13.8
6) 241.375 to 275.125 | 10.3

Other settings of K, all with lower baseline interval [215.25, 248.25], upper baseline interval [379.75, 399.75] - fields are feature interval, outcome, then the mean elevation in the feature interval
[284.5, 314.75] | -3.62 km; 14.1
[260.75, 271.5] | 4.56 km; 7.23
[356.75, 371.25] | -2.66 km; 14.9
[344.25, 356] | -1.21 km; 13.9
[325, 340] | -4.21 km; 16.1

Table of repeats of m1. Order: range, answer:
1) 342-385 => 14.3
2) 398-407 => 12.3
